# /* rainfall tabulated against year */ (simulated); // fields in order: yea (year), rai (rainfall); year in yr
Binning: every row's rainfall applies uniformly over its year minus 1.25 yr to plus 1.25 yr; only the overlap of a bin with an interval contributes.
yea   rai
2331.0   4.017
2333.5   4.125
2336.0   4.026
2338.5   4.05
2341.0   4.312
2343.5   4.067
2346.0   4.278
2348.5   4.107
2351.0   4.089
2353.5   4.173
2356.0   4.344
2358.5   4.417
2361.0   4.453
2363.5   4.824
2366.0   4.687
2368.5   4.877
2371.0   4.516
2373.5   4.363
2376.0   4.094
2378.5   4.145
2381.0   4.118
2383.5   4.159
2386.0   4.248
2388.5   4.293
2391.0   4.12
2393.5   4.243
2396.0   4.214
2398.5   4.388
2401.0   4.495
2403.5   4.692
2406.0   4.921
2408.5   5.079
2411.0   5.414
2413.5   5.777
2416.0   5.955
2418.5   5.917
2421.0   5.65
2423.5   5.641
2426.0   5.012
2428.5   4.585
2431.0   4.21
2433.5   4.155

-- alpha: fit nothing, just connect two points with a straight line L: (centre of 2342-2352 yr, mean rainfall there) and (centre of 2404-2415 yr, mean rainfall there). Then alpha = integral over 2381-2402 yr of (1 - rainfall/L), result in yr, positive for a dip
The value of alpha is 2.9 yr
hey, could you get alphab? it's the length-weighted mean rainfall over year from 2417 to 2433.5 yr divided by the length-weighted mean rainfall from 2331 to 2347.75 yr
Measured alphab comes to 1.24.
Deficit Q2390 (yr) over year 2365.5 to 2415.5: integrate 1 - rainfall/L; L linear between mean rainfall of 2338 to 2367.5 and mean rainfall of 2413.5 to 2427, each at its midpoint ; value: 5.1 yr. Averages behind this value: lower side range 4.33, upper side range 5.66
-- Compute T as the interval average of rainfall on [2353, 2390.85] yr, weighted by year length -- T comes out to 4.38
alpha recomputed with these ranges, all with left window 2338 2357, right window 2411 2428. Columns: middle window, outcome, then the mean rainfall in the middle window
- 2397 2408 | 1.3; 4.65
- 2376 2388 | 1.7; 4.17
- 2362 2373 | -0.3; 4.7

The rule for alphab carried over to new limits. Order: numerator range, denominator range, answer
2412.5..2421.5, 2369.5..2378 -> 1.35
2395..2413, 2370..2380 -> 1.12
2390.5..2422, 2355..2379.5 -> 1.12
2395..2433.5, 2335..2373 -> 1.16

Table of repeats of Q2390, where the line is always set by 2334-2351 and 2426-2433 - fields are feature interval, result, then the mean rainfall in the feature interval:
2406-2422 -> -4.2 yr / 5.58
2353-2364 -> -0.6 yr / 4.43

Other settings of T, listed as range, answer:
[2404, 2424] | 5.51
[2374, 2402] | 4.23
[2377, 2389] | 4.18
